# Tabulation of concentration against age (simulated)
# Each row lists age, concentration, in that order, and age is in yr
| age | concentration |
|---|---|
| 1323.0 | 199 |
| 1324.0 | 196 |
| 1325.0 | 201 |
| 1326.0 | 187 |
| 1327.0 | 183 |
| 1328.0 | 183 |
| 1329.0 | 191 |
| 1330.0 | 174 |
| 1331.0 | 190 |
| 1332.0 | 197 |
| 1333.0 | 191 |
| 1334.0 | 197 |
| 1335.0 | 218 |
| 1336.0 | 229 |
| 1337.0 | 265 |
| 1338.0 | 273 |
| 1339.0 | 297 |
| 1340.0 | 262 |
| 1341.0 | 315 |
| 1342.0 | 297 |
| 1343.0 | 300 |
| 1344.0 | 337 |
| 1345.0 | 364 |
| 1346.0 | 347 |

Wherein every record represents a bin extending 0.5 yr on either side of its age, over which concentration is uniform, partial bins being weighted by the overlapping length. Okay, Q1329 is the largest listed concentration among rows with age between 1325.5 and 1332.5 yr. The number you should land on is 197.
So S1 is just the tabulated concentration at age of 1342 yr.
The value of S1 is 297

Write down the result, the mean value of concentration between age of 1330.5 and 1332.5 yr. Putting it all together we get 194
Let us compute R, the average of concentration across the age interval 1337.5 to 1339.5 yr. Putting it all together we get 285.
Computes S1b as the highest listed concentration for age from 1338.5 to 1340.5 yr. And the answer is 297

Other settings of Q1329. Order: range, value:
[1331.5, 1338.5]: 273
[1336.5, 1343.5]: 315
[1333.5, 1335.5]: 218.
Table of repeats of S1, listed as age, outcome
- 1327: 183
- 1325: 201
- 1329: 191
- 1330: 174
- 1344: 337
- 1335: 218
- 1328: 183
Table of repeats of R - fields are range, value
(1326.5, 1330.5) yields 183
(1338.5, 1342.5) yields 293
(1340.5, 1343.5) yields 304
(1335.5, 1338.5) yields 256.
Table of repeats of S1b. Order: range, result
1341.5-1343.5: 300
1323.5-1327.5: 201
